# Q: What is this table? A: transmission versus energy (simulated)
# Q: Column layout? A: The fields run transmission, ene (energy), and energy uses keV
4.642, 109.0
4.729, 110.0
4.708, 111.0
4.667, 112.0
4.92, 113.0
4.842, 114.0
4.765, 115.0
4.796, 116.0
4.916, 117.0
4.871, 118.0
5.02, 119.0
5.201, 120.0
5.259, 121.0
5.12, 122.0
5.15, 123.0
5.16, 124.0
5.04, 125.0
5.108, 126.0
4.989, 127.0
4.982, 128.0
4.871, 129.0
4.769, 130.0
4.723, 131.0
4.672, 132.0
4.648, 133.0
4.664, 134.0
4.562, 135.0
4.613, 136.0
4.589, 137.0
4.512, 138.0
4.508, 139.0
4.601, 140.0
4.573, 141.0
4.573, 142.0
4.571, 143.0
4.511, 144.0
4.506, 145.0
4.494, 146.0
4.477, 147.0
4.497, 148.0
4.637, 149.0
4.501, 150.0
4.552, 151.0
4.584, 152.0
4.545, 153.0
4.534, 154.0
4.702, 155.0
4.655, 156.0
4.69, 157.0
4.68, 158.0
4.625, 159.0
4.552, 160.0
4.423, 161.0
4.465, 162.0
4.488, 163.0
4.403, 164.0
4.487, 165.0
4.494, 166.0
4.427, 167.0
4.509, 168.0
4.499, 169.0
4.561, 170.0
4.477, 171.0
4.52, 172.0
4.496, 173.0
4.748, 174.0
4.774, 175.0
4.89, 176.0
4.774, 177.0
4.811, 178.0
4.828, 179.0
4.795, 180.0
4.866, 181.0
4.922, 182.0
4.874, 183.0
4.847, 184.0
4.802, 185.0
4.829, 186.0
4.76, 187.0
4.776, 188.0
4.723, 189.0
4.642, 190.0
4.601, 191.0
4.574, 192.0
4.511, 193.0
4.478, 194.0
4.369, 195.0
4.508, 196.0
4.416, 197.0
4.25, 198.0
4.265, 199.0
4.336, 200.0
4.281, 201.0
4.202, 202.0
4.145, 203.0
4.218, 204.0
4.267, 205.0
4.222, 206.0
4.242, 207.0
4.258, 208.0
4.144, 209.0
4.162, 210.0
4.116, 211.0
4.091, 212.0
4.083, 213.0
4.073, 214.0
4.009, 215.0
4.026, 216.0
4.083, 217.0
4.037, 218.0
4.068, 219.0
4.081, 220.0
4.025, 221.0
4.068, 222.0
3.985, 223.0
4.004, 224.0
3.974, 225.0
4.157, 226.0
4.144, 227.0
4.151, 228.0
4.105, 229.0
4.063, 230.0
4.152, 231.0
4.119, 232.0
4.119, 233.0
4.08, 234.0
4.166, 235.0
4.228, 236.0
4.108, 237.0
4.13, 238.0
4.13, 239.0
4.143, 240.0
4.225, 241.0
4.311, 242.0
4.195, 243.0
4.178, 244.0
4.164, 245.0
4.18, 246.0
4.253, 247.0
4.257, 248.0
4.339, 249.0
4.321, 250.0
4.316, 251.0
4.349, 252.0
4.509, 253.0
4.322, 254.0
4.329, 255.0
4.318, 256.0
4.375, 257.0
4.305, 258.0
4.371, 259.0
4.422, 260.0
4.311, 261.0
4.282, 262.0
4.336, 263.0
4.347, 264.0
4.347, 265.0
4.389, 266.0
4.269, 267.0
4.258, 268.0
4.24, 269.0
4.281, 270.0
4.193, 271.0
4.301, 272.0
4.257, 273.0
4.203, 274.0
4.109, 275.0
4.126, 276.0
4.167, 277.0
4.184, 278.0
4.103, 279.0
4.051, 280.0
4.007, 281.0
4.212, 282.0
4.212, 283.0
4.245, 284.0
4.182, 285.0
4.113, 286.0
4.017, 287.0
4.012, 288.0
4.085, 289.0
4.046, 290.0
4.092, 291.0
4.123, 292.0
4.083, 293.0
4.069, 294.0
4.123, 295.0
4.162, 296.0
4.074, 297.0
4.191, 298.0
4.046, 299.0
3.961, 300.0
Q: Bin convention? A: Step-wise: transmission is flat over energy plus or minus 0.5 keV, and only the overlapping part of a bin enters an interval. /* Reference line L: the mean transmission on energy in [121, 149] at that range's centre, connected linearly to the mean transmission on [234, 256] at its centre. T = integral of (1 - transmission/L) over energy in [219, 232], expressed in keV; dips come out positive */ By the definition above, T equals 0.8 keV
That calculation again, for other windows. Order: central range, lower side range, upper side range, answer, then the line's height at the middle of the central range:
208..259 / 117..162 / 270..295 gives 1.9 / 4.33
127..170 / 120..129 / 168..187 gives 3.0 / 4.93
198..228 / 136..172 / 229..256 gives 1.3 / 4.33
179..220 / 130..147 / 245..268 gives 0.5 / 4.45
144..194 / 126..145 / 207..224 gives -2.3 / 4.42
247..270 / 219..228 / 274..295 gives -1.3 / 4.09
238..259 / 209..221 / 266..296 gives -0.8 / 4.12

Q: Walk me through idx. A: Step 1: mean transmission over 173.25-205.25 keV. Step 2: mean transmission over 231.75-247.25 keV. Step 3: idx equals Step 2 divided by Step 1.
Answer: 0.91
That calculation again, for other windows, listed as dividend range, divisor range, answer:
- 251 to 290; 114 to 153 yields 0.89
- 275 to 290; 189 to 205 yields 0.94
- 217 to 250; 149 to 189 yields 0.89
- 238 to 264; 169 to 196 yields 0.91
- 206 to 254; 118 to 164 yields 0.88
